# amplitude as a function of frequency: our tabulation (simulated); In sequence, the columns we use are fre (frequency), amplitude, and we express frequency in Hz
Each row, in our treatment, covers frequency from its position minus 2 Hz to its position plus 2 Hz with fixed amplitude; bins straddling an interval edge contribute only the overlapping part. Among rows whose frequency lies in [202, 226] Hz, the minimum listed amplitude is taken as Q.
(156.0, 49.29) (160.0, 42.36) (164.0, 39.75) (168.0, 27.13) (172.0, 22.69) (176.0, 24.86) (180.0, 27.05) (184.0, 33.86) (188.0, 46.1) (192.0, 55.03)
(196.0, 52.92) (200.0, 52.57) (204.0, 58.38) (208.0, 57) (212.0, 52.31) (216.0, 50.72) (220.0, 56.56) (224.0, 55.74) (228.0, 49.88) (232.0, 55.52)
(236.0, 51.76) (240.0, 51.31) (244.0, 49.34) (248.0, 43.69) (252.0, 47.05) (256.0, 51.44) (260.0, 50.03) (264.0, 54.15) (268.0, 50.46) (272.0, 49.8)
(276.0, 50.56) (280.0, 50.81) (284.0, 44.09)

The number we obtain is 50.72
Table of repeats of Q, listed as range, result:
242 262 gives 43.69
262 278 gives 49.8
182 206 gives 33.86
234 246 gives 49.34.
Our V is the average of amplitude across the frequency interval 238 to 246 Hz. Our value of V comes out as 50.3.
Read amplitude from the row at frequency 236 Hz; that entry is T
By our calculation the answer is 51.76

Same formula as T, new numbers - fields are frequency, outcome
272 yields 49.8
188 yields 46.1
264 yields 54.15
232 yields 55.52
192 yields 55.03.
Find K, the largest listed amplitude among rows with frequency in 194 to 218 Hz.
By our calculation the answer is 58.38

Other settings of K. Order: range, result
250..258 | 51.44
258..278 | 54.15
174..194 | 55.03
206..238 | 57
